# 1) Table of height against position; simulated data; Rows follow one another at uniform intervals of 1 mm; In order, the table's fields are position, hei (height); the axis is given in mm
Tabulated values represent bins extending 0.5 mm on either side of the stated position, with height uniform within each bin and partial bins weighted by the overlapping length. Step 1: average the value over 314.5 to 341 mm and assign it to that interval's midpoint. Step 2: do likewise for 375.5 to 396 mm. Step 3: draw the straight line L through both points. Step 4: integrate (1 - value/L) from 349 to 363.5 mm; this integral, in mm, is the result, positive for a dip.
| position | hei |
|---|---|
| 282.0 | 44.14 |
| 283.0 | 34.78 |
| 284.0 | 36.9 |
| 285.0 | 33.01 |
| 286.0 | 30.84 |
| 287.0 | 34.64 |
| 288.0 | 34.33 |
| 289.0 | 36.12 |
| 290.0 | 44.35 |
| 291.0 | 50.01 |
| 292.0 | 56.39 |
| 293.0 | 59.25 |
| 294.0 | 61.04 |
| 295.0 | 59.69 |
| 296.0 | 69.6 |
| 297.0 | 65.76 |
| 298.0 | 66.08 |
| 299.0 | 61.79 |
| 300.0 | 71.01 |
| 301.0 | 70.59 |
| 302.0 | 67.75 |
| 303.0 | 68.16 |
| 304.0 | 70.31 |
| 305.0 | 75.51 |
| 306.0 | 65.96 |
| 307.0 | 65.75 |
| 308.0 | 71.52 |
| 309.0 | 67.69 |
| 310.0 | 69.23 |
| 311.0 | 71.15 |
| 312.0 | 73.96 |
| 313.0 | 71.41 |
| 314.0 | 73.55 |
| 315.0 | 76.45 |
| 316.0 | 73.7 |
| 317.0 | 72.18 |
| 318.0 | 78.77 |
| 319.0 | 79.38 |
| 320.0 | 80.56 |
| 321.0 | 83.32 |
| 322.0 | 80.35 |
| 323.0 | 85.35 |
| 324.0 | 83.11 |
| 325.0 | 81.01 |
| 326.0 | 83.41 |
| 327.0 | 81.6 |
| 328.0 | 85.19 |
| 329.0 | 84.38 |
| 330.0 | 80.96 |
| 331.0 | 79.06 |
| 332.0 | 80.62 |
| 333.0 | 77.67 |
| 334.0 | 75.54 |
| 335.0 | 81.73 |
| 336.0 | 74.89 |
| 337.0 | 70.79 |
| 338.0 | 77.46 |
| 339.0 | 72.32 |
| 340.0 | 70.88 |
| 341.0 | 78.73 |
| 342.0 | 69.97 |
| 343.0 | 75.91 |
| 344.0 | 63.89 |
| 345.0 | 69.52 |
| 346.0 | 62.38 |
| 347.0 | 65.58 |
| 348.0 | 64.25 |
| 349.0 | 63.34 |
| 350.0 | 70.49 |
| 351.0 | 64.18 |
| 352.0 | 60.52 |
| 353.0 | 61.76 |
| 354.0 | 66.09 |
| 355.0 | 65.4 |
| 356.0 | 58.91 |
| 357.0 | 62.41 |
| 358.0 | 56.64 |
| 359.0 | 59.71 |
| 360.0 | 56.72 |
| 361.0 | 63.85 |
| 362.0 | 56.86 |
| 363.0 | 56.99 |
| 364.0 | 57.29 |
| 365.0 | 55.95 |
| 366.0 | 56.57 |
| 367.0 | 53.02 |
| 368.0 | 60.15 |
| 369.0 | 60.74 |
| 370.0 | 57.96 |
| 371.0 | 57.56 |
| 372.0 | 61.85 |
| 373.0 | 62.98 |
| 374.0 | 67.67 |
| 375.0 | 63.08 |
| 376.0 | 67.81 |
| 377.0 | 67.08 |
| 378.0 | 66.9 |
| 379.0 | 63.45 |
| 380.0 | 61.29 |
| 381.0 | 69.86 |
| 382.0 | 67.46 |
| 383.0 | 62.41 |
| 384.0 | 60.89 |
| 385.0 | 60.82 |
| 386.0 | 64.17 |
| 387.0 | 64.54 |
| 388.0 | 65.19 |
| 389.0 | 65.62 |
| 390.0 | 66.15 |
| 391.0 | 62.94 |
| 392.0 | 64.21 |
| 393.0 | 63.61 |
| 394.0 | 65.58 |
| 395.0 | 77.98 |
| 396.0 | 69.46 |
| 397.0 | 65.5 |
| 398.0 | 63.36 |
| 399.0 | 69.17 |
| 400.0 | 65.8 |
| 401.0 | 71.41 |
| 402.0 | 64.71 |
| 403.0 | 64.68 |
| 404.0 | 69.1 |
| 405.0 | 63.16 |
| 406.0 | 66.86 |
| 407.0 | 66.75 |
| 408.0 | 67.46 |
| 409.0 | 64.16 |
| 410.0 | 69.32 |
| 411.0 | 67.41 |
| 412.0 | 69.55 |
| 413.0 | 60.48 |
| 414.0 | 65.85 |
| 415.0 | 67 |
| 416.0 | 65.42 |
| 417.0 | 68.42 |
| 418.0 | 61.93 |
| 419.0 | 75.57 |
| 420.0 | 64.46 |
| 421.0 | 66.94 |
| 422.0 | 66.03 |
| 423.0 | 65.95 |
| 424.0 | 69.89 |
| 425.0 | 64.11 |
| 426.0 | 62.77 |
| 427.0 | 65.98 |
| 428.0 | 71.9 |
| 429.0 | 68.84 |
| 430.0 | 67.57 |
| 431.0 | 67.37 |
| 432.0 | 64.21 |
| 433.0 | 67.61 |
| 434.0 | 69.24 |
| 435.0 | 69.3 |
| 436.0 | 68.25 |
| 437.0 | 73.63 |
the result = 2.16 mm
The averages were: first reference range 78.9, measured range 61.5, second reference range 65.5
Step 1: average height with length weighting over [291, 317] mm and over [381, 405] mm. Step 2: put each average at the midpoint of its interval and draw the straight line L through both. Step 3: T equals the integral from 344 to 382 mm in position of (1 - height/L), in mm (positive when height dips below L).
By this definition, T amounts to 2.5 mm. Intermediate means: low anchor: 67.9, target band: 62.2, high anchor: 65.9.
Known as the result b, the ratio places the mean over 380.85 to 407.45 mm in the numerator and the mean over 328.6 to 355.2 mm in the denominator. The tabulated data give 0.92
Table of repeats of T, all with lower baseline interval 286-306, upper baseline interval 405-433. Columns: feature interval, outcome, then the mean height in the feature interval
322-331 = -3.30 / 82.7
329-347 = -3.82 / 74.3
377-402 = -0.39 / 65.7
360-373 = 1.00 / 58.4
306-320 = -3.06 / 72.7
